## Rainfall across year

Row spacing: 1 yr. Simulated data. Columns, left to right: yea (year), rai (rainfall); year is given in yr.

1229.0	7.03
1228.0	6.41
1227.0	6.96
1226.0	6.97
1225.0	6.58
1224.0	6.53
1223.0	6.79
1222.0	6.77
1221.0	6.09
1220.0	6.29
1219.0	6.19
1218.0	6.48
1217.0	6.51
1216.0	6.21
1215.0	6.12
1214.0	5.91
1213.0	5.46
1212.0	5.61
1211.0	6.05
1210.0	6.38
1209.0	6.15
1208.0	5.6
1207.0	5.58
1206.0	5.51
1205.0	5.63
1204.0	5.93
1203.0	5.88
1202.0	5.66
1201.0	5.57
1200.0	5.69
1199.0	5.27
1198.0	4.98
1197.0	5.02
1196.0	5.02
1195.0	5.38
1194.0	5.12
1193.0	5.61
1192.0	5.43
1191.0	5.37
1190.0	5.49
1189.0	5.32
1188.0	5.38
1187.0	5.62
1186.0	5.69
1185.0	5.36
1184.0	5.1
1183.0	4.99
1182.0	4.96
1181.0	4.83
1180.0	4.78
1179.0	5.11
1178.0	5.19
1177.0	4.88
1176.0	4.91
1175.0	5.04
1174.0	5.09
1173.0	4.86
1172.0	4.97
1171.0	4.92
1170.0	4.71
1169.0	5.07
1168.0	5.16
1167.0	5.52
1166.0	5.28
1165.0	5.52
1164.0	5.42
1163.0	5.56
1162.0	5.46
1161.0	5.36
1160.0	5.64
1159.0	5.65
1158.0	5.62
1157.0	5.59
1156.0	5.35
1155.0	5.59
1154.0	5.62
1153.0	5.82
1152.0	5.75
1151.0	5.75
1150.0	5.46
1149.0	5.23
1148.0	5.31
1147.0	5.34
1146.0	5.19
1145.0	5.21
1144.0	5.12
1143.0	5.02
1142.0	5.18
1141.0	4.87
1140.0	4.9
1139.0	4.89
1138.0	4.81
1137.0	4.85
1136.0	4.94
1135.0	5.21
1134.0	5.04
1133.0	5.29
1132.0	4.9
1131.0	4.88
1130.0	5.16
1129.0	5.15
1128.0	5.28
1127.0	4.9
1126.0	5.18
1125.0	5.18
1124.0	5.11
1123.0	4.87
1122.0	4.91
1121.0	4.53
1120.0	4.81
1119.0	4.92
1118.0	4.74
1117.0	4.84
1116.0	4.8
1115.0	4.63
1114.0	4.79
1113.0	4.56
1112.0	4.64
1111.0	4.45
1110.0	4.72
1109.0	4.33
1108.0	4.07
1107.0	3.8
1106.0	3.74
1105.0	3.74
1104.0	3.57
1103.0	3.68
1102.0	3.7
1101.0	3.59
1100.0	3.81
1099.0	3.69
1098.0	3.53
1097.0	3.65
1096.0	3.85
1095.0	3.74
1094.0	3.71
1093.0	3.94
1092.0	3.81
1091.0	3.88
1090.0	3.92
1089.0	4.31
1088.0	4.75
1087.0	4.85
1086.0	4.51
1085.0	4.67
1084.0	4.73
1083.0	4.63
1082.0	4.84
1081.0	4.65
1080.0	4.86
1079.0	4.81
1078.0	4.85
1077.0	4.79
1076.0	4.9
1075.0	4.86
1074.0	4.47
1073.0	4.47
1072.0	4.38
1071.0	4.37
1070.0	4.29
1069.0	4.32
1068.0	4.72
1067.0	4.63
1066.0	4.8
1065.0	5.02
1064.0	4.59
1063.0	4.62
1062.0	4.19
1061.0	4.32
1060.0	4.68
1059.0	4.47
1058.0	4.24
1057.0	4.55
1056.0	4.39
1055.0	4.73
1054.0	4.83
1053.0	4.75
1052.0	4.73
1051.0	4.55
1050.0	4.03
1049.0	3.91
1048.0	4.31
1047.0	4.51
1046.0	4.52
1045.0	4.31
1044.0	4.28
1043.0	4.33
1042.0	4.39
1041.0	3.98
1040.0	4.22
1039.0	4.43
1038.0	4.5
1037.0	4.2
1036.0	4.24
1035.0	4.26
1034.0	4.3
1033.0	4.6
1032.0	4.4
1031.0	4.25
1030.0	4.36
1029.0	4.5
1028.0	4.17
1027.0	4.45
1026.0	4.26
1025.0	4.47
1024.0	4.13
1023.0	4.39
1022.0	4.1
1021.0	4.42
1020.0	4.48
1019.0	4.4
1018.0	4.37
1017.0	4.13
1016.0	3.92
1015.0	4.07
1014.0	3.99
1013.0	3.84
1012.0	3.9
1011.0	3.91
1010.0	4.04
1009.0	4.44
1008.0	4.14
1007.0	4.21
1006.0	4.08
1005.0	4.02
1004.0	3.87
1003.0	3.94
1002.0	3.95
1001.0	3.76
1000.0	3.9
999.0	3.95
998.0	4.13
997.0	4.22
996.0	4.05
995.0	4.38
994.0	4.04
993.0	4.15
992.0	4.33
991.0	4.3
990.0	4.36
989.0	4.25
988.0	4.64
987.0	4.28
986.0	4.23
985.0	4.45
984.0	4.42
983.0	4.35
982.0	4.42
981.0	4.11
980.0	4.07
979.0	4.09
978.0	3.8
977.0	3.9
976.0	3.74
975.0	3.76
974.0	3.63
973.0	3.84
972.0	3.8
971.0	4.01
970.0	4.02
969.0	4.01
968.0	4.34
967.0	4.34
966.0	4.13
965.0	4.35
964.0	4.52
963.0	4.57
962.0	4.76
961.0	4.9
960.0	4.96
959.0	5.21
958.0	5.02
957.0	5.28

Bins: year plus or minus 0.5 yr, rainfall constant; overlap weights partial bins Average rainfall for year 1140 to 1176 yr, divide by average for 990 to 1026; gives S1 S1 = 1.3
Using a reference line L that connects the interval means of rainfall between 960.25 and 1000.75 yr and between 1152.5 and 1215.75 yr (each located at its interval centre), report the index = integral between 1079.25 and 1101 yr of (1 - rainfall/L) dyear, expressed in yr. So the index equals 2.9 yr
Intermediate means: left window 4.19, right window 5.41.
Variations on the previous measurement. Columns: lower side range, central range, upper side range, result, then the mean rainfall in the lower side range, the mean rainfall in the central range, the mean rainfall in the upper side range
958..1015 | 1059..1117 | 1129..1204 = 5.33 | 4.18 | 4.34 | 5.26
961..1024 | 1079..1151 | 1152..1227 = 6.25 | 4.15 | 4.61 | 5.57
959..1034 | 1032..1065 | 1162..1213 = 0.73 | 4.2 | 4.41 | 5.35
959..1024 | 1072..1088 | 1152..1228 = 0.30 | 4.18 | 4.72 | 5.59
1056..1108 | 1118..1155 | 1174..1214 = -2.21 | 4.3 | 5.13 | 5.4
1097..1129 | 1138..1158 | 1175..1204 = -2.09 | 4.42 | 5.32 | 5.28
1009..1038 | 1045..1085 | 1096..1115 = -4.30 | 4.24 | 4.57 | 4.02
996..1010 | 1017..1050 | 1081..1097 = -1.55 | 4.05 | 4.32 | 4.27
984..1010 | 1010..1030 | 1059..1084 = 0.48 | 4.17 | 4.21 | 4.63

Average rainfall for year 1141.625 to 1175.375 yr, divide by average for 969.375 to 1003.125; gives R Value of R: 1.30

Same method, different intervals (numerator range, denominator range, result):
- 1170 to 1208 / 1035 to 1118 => 1.21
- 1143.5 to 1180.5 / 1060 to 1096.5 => 1.18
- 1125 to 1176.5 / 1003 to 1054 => 1.23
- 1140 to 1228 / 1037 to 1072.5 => 1.25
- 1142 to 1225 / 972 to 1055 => 1.31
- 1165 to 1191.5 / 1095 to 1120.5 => 1.23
